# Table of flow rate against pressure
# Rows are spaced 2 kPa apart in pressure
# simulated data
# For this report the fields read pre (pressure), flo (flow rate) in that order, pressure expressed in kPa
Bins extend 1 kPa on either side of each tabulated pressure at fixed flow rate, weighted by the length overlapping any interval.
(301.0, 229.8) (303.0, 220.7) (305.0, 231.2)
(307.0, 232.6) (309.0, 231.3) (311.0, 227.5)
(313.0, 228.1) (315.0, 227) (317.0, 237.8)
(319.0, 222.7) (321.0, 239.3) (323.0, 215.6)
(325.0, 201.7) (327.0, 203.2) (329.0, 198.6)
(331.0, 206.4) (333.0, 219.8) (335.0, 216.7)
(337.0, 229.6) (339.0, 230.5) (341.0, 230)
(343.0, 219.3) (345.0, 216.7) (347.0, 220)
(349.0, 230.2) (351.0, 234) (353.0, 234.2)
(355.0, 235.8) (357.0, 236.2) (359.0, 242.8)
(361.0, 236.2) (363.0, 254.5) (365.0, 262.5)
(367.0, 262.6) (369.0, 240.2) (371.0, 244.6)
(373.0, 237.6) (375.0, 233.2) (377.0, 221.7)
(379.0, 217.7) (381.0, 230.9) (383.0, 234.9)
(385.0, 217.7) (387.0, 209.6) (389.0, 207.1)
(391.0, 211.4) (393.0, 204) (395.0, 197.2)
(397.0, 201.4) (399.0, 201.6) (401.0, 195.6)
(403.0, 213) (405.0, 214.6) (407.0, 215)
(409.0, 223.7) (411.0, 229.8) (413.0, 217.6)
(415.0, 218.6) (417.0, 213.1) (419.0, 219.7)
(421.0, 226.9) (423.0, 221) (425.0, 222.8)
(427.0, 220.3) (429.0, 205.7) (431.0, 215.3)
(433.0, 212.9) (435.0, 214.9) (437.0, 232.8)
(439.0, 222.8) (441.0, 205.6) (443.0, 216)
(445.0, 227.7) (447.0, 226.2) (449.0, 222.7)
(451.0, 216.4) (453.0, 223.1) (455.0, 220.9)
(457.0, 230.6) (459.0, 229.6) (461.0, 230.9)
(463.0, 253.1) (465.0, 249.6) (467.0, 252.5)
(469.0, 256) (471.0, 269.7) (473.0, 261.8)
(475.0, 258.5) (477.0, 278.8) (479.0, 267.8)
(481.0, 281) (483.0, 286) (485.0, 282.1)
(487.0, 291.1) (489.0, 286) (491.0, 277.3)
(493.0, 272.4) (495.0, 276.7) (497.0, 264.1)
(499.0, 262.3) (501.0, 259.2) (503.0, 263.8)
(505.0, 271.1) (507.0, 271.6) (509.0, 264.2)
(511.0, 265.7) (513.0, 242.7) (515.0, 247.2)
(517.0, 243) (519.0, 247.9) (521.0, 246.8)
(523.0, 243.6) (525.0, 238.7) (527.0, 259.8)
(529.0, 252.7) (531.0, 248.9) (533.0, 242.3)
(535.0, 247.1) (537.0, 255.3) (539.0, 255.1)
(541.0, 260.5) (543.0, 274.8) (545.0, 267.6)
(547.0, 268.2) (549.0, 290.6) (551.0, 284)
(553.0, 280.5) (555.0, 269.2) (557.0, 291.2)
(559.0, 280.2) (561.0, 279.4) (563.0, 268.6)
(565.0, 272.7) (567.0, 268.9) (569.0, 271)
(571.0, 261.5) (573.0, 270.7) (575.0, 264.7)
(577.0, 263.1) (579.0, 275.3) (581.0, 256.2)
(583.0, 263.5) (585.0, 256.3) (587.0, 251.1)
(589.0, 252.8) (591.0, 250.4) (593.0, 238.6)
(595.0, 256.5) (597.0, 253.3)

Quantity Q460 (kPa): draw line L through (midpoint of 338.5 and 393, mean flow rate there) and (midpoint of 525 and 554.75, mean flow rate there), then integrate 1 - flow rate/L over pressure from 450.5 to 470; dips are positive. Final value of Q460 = 0.9 kPa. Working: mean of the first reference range 231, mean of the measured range 237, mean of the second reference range 263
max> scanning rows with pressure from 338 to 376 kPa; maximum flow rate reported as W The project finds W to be 262.6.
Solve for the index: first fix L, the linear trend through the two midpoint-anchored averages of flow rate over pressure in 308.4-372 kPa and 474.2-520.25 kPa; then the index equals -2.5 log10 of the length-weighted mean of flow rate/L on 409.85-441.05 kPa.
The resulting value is 0.14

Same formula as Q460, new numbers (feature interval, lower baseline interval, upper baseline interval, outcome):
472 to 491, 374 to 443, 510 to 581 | -2.8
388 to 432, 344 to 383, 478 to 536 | 5.6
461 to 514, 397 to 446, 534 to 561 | -4.8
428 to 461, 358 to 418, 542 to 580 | 2.7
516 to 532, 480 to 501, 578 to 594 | 1.3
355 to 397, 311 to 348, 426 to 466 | -1.5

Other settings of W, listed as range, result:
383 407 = 234.9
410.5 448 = 232.8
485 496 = 291.1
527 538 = 259.8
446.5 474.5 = 269.7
